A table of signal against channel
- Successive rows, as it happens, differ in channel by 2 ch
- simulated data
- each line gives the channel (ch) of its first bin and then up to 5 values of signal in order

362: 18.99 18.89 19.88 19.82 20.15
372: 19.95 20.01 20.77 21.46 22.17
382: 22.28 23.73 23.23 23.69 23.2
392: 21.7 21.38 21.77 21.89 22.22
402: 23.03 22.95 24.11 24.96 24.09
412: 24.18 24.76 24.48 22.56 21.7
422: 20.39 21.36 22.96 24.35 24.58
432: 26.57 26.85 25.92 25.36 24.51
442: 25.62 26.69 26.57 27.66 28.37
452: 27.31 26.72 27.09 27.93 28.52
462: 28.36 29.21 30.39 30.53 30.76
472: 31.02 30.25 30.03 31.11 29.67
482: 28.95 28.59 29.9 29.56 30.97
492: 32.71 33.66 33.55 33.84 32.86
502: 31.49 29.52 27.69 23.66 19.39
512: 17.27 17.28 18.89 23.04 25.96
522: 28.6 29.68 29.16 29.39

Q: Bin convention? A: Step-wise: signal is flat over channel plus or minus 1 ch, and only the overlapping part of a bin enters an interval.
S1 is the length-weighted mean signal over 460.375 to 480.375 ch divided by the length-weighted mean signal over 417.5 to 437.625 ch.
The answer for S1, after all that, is 1.3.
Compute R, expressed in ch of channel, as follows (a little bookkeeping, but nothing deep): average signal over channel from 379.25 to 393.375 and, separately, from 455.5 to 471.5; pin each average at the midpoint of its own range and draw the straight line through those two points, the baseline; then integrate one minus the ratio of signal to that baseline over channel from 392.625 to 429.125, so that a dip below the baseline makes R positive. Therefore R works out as 2.8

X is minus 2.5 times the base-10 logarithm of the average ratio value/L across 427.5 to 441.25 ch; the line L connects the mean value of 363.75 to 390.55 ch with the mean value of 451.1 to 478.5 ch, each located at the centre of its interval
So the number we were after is 0.04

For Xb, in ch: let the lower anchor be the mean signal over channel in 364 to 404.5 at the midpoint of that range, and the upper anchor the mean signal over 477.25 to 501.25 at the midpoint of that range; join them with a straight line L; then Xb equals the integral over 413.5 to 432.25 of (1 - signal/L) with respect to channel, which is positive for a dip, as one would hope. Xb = 1.5 ch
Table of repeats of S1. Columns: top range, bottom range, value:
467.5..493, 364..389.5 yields 1.42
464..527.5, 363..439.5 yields 1.25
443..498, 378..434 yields 1.28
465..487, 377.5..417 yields 1.30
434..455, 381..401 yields 1.18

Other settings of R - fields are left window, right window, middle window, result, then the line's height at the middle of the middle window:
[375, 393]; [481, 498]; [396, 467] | 3.2 ch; 26.4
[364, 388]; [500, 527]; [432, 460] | -4.3 ch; 23.2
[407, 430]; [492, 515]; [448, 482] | -4.7 ch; 25.6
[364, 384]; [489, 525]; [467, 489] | -3.6 ch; 25.8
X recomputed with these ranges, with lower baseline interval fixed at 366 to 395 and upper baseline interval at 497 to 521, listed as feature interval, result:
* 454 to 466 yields -0.19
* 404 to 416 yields -0.09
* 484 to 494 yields -0.25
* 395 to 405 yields -0.01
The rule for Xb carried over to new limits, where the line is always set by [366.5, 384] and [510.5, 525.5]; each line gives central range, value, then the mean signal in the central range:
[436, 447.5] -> -2.1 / 25.8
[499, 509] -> -2.7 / 29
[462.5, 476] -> -4.8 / 30.3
